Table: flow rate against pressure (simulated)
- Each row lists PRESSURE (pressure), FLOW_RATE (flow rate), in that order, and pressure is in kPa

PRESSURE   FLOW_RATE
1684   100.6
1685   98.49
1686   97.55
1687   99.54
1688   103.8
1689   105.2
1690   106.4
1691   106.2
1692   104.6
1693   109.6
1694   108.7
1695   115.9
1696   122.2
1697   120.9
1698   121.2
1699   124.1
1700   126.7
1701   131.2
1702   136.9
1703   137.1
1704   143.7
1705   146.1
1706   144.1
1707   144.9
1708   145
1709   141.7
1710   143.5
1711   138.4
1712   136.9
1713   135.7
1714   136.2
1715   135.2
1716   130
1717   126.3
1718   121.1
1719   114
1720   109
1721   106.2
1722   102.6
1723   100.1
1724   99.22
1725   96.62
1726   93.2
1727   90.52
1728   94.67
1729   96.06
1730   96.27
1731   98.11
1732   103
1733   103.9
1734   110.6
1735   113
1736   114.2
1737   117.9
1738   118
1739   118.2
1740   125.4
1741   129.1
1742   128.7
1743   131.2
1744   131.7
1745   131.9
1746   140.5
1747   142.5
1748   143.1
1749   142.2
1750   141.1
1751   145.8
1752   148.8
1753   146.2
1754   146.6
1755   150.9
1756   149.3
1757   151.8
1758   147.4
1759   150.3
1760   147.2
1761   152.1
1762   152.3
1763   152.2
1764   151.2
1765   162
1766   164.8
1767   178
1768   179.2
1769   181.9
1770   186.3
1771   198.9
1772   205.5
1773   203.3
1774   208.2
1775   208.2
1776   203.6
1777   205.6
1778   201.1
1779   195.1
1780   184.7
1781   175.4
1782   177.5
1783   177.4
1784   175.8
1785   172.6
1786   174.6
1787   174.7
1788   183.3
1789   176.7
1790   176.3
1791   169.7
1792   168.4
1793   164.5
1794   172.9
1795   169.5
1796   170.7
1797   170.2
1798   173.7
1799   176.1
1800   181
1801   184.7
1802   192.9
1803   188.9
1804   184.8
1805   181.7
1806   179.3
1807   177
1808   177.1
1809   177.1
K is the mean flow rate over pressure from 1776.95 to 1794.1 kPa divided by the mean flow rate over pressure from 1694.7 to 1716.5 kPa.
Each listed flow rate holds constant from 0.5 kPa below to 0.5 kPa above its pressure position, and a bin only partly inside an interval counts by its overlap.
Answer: 1.33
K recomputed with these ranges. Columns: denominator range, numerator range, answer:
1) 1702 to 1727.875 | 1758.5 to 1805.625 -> 1.43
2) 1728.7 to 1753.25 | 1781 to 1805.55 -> 1.42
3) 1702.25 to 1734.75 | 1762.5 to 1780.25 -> 1.57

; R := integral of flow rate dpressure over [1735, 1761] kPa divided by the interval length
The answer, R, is 137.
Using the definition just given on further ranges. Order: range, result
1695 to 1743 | 121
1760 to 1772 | 170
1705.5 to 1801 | 149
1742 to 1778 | 162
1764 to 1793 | 184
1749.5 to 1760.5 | 148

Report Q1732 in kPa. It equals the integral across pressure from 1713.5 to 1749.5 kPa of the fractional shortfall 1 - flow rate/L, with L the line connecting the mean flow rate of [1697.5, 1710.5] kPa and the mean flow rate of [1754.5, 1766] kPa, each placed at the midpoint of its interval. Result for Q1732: 7.0 kPa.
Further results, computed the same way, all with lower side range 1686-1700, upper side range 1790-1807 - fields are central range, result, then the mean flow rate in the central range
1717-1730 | 2.74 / 103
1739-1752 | 0.74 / 136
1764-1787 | -3.36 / 186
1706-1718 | -1.38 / 137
